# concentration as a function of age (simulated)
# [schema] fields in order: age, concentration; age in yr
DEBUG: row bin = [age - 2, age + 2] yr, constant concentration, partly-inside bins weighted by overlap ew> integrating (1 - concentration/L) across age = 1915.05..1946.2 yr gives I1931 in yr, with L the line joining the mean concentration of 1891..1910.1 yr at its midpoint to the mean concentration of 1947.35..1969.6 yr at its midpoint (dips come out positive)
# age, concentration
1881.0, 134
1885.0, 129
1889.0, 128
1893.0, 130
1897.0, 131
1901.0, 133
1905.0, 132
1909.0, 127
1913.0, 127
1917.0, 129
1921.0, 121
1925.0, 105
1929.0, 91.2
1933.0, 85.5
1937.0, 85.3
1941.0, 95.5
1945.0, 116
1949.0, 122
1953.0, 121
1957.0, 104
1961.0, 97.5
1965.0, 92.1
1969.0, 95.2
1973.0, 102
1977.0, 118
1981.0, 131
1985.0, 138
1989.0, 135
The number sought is 3.9 yr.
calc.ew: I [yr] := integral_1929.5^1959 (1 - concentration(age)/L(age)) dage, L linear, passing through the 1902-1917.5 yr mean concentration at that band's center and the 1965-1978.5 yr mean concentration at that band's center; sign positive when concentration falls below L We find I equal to 2.7 yr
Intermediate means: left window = 129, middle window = 104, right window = 103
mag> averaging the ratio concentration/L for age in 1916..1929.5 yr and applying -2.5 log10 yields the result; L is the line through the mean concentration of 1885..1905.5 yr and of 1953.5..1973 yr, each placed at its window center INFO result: 0.05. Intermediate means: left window 131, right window 99.5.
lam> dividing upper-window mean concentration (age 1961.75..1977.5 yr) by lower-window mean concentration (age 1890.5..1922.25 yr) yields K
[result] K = 0.78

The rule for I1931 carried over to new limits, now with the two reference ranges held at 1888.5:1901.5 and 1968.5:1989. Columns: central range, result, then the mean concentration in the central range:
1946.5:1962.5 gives 1.50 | 112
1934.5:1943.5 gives 2.41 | 91.6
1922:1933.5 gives 2.65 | 97.4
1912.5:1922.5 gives 0.16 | 126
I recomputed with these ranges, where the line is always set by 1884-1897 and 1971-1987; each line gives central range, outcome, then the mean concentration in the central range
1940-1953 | 1.1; 114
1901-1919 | -0.2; 129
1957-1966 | 1.9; 97.1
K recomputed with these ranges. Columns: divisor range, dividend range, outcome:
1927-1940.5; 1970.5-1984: 1.33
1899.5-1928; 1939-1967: 0.87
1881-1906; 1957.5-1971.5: 0.74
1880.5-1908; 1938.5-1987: 0.85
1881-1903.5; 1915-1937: 0.80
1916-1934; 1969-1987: 1.12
